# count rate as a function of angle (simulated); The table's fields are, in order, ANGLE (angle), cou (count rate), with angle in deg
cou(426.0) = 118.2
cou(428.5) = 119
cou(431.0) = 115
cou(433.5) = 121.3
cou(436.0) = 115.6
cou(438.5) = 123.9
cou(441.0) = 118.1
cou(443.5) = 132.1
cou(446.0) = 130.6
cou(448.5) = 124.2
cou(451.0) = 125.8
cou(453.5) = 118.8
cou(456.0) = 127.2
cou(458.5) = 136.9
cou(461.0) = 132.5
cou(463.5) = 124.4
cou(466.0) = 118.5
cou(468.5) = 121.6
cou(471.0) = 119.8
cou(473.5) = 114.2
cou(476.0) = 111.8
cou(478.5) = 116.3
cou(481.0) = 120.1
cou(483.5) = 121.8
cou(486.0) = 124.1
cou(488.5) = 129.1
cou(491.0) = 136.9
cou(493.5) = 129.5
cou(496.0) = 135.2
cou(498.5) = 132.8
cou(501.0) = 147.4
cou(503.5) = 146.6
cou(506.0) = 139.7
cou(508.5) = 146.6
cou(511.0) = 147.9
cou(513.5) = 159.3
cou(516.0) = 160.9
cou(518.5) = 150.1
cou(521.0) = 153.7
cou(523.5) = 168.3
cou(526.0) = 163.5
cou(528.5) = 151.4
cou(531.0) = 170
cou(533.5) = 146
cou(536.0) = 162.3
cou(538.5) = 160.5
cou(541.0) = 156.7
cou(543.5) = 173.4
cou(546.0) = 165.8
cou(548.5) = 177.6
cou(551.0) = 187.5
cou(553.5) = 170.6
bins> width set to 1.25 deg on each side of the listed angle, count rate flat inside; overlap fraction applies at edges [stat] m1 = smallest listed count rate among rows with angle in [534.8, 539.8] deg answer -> 160.5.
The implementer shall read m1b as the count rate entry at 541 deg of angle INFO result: 156.7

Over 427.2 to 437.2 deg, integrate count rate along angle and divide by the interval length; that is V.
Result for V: 118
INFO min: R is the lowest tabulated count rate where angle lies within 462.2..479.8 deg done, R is 111.8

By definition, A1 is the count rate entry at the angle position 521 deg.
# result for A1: 153.7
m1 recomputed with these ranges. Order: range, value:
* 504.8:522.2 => 139.7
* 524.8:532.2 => 151.4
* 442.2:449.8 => 124.2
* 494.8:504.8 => 132.8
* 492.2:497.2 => 129.5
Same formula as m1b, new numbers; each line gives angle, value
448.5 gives 124.2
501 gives 147.4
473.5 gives 114.2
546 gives 165.8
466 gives 118.5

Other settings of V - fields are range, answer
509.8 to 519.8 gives 155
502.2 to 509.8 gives 144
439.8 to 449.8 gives 126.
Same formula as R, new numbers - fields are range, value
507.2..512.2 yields 146.6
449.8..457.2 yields 118.8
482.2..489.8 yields 121.8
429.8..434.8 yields 115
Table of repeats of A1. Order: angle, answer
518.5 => 150.1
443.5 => 132.1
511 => 147.9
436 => 115.6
